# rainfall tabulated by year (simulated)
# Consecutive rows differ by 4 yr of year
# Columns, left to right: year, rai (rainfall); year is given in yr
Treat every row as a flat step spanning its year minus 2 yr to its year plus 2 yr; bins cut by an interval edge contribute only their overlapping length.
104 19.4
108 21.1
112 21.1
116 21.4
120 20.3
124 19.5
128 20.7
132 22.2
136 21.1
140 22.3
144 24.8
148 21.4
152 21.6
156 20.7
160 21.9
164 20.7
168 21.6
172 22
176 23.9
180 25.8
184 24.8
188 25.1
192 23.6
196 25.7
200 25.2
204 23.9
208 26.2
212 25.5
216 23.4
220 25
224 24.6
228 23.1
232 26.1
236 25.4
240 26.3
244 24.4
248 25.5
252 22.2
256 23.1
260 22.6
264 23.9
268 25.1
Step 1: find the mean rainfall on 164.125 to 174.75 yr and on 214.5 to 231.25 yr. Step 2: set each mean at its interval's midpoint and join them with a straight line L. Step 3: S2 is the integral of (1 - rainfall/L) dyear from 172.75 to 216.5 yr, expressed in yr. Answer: -3.6 yr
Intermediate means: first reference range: 21.8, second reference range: 24.2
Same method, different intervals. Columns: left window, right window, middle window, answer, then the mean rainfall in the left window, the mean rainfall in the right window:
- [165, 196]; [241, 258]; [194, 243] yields -2.3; 23.8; 23.9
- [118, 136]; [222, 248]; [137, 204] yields -2.1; 20.7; 25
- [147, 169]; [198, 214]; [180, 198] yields -0.8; 21.3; 25.2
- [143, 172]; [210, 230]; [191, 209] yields -1.1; 21.7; 24.3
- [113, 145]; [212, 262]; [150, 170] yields 0.9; 21.4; 24.4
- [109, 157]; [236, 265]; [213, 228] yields -0.5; 21.4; 24.1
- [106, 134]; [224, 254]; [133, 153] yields -0.6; 20.9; 24.7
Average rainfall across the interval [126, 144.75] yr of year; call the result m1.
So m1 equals 22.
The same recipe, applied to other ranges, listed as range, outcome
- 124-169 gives 21.6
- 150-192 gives 22.8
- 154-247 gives 24.1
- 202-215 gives 25.1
